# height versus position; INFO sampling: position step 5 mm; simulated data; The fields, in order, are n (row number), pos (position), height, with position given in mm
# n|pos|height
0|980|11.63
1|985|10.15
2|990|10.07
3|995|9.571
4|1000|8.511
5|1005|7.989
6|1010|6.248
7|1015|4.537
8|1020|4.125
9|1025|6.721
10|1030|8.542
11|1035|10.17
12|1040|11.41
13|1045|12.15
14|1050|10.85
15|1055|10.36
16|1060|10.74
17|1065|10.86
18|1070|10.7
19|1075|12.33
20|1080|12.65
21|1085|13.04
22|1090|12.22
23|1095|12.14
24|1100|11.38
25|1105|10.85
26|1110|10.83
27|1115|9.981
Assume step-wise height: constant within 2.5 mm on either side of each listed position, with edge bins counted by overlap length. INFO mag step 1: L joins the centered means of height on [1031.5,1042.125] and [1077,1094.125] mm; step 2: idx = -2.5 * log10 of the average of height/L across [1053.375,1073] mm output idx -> 0.09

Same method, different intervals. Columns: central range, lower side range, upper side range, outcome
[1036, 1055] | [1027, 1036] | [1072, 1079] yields -0.12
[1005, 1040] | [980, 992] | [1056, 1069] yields 0.43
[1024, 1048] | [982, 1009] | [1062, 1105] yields 0.04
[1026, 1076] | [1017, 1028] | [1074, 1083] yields -0.20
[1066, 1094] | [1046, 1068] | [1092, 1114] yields -0.10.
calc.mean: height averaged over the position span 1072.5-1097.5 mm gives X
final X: 12.5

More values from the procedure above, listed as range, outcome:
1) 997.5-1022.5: 6.28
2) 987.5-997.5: 9.82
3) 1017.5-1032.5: 6.46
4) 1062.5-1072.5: 10.8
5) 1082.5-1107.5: 11.9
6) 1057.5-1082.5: 11.5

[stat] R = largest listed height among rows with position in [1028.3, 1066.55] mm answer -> 12.15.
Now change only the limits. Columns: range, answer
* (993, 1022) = 9.571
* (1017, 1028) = 6.721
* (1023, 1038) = 10.17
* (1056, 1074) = 10.86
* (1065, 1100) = 13.04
